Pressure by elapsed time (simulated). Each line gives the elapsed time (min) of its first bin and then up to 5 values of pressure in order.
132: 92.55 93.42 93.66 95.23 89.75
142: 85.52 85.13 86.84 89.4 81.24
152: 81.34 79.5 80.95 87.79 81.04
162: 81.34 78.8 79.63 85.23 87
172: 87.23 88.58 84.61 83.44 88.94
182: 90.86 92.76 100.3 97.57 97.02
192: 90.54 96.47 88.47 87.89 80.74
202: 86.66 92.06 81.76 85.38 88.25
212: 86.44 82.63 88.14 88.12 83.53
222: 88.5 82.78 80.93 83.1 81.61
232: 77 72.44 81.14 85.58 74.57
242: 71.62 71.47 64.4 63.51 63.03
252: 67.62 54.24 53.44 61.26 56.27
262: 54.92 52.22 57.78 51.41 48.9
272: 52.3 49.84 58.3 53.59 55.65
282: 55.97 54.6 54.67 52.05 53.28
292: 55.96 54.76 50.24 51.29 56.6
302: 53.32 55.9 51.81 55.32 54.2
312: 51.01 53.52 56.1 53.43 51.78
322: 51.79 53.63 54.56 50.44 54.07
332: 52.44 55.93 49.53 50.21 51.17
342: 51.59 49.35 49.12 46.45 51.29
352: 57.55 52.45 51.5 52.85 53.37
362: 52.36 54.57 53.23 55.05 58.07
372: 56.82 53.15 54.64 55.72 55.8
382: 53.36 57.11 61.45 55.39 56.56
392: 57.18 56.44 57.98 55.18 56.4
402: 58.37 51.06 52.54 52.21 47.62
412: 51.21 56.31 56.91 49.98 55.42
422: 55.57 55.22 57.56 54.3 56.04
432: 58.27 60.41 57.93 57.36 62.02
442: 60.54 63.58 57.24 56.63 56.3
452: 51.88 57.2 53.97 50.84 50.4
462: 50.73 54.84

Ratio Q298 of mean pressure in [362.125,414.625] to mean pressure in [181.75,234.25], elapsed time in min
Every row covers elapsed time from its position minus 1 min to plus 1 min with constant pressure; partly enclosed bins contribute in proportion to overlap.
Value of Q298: 0.63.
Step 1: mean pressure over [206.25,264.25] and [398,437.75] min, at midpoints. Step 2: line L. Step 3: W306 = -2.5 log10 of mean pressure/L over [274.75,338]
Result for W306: 0.237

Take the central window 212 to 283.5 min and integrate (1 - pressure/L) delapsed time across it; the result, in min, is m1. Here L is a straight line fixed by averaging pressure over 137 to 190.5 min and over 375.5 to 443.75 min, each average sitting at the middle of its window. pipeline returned 8.3 min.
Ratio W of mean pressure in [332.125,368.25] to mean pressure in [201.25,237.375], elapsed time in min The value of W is 0.6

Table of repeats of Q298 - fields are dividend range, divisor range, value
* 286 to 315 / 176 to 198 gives 0.58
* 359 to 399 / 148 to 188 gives 0.65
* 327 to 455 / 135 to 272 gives 0.69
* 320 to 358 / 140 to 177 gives 0.62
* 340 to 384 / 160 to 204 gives 0.60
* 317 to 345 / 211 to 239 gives 0.63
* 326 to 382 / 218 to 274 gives 0.78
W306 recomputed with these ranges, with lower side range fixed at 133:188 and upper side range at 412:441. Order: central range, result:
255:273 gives 0.35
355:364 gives 0.21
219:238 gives -0.03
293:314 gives 0.30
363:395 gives 0.11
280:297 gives 0.32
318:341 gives 0.28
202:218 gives -0.07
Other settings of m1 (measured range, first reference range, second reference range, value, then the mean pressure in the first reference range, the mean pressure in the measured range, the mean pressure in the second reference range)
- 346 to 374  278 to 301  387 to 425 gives 0.5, 54.1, 53.3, 54.6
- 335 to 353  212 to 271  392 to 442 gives 3.3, 70.7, 50.7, 55.6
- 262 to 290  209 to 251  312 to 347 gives 5.4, 79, 53.7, 52.2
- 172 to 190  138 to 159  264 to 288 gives -3.2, 85.2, 91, 53.8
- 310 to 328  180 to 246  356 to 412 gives 3.6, 85.2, 53.1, 54.9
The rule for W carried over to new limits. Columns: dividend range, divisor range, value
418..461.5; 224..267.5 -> 0.83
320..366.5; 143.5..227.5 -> 0.60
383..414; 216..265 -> 0.77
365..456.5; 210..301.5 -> 0.85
